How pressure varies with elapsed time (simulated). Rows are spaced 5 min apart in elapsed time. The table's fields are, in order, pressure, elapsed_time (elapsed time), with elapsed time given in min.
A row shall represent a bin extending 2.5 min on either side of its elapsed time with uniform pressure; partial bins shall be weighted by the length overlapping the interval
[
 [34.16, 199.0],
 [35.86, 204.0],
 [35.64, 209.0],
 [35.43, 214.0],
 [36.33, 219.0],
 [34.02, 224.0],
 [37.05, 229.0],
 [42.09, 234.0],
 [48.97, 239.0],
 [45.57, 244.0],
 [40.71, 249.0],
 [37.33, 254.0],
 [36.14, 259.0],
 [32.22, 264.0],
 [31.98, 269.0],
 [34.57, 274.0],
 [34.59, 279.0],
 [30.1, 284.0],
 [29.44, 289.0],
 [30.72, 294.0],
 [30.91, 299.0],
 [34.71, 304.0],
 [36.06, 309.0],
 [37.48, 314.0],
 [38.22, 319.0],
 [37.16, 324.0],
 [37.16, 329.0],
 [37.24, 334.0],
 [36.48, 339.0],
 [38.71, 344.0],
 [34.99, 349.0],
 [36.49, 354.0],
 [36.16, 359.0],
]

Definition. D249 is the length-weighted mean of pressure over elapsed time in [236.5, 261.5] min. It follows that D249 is 41.7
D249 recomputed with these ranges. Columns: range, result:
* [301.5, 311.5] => 35.4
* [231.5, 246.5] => 45.5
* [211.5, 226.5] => 35.3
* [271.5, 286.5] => 33.1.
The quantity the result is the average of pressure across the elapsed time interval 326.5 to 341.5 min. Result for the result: 37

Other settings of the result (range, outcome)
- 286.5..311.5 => 32.4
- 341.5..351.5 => 36.9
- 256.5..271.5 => 33.4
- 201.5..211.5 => 35.8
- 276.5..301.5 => 31.2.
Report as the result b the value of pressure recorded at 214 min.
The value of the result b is 35.43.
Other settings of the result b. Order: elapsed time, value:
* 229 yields 37.05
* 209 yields 35.64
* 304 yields 34.71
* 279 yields 34.59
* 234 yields 42.09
